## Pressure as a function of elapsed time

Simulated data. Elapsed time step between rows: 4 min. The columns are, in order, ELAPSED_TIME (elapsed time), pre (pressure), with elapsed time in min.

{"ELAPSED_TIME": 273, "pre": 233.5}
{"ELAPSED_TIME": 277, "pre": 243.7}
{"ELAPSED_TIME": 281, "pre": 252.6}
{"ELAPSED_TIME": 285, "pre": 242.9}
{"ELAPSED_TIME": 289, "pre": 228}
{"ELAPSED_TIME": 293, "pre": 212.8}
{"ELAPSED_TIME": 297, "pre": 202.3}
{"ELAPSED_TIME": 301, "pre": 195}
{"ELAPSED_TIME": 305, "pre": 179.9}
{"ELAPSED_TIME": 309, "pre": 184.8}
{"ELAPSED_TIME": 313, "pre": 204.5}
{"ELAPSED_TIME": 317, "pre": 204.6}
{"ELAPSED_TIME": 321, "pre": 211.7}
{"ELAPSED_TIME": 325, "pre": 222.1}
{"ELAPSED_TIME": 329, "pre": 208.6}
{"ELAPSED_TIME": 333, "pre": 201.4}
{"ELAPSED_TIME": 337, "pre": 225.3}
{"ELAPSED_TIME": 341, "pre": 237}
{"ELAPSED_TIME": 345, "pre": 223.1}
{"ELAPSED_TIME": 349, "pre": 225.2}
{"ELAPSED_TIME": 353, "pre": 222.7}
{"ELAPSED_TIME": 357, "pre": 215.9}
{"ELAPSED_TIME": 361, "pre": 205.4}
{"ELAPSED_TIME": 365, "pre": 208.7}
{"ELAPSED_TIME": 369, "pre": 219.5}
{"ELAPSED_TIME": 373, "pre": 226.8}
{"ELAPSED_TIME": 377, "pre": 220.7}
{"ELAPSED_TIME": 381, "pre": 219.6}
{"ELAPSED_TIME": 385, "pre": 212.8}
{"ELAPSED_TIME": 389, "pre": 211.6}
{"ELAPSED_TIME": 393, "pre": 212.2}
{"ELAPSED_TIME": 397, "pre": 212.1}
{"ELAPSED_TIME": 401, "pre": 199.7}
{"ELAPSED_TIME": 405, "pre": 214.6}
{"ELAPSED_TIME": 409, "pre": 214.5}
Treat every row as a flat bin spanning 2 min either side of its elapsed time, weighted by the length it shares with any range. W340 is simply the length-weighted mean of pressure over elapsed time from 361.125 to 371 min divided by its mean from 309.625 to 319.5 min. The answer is 1.05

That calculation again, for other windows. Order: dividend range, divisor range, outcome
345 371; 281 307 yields 1.02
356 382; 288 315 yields 1.08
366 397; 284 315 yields 1.06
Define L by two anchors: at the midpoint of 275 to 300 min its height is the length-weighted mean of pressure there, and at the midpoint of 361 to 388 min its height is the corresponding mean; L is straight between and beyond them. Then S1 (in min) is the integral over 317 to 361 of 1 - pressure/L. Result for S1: 0.7 min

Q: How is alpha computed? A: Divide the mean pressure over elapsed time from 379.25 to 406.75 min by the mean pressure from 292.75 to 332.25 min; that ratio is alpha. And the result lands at 1.05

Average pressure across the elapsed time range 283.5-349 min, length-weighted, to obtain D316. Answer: 212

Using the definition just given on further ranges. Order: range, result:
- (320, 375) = 218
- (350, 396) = 216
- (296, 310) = 190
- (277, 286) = 247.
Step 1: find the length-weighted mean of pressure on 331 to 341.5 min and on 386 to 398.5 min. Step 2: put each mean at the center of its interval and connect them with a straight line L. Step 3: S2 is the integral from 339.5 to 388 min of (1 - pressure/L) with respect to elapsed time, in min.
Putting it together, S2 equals -0.9 min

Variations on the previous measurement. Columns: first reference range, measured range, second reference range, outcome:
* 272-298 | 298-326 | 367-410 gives 3.4 min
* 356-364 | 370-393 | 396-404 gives -1.1 min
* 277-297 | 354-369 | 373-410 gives 0.5 min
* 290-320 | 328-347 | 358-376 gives -1.1 min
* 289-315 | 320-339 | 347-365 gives -0.6 min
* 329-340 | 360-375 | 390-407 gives -0.3 min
